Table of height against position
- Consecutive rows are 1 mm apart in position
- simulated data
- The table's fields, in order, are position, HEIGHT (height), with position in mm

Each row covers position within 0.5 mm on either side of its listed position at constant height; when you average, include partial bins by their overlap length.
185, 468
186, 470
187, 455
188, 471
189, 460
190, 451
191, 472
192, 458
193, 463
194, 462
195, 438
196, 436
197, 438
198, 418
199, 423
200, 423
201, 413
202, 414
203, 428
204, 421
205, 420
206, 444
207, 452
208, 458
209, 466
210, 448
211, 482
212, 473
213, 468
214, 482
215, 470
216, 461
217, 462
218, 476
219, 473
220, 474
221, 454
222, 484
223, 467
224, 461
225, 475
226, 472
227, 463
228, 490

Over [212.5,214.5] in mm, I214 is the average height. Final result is 475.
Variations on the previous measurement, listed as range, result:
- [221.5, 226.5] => 472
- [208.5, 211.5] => 465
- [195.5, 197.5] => 437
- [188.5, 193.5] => 461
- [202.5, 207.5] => 433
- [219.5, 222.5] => 471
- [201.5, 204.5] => 421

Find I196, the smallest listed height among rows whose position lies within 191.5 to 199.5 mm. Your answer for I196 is 418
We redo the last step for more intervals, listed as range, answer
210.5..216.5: 461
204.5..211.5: 420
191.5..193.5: 458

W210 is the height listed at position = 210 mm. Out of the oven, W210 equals 448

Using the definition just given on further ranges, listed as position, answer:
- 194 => 462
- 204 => 421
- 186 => 470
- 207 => 452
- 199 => 423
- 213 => 468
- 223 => 467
